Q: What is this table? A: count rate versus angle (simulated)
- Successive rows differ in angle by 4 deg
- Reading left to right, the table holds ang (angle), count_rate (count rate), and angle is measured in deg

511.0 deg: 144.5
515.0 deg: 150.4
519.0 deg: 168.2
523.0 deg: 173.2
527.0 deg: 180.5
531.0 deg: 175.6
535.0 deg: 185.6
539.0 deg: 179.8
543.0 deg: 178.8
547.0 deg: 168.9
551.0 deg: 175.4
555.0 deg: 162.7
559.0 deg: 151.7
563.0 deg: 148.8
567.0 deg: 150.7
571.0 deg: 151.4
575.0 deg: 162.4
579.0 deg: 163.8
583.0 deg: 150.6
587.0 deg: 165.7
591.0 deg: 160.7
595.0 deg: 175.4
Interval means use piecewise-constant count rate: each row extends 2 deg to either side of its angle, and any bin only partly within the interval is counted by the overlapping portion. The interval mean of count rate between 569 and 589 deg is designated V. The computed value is 159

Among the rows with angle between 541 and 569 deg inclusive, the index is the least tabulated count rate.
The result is 148.8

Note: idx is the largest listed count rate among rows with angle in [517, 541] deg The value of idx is 185.6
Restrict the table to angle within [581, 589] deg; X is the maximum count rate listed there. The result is 165.7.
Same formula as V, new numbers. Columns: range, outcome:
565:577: 155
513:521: 159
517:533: 174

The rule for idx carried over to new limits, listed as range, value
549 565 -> 175.4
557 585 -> 163.8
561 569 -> 150.7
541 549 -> 178.8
